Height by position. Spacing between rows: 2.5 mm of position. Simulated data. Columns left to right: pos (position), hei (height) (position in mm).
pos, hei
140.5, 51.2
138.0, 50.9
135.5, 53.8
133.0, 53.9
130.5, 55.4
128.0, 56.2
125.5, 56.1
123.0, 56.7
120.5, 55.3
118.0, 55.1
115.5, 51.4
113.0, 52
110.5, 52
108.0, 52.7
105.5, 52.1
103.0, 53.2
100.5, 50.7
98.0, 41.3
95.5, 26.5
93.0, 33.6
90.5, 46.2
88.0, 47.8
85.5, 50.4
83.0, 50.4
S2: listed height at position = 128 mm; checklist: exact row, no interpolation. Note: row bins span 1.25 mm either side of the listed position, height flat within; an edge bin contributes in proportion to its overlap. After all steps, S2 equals 56.2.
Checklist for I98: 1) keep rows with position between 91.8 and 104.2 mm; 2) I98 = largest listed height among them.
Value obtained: 53.2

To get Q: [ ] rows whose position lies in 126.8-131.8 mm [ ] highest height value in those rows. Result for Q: 56.2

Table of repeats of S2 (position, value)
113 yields 52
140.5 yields 51.2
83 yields 50.4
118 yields 55.1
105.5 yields 52.1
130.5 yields 55.4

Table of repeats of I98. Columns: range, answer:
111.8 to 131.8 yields 56.7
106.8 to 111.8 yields 52.7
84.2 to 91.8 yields 50.4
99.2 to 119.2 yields 55.1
